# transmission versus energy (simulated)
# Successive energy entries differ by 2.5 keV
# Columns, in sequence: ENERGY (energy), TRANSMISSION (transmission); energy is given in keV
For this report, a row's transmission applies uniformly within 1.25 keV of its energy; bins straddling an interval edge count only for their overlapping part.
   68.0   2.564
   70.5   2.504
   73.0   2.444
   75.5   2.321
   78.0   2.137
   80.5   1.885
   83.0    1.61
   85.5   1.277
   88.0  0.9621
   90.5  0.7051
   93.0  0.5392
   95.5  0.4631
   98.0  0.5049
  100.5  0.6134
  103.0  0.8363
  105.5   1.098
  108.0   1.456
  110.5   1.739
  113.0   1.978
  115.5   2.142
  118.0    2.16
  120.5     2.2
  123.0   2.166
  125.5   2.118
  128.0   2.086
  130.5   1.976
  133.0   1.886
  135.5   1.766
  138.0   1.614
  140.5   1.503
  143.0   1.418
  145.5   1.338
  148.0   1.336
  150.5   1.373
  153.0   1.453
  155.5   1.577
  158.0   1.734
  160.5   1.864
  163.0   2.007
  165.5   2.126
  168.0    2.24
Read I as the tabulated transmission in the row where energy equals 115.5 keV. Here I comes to 2.142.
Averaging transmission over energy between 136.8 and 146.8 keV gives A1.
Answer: 1.47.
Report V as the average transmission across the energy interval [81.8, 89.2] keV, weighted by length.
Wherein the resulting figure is 1.28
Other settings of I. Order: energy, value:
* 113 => 1.978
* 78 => 2.137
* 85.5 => 1.277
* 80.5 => 1.885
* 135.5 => 1.766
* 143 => 1.418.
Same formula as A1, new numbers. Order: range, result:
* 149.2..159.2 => 1.53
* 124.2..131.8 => 2.06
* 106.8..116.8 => 1.83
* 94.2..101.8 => 0.529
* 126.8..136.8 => 1.93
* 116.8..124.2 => 2.18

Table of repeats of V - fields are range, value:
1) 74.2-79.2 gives 2.23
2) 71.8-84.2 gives 2.08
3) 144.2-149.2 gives 1.34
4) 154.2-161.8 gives 1.73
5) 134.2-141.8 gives 1.63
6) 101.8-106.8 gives 0.973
